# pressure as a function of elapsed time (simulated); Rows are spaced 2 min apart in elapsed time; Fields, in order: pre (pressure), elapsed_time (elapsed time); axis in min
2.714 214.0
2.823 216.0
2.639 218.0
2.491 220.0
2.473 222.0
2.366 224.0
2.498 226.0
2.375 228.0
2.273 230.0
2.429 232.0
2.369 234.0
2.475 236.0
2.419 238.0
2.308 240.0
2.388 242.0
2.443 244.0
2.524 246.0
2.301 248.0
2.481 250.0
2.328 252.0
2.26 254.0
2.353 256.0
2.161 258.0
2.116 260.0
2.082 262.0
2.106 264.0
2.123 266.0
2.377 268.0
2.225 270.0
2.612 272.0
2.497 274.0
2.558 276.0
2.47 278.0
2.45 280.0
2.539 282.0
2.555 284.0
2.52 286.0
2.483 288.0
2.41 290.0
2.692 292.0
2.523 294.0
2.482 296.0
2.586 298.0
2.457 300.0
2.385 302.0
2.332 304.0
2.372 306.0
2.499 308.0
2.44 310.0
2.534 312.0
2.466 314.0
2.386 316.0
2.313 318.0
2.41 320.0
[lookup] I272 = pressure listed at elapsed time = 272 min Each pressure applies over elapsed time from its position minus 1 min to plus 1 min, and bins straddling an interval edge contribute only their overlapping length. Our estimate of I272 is 2.612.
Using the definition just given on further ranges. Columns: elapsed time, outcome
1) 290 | 2.41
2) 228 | 2.375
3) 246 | 2.524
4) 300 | 2.457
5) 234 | 2.369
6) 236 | 2.475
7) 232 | 2.429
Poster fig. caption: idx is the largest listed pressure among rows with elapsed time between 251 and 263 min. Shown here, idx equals 2.353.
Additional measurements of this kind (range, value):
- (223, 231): 2.498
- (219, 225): 2.491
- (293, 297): 2.523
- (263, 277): 2.612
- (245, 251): 2.524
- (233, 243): 2.475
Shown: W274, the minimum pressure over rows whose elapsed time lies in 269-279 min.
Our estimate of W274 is 2.225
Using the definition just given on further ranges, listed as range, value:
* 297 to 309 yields 2.332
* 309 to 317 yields 2.386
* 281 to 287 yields 2.52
